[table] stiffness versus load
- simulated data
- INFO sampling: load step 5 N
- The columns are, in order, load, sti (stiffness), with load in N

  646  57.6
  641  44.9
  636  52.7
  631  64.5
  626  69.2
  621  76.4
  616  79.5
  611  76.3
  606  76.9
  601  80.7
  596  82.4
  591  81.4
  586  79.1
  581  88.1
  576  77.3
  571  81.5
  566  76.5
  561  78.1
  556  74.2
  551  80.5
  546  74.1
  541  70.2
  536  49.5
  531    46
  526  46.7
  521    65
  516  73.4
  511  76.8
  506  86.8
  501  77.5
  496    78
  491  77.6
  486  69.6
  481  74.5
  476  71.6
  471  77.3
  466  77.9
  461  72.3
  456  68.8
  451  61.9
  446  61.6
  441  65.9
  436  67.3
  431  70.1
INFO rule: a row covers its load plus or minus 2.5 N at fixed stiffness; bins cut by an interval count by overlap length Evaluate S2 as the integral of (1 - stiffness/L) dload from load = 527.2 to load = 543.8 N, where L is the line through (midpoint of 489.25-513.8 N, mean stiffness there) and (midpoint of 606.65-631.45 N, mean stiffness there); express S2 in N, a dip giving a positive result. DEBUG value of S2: 4.9 N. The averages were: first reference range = 79.3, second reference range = 74.2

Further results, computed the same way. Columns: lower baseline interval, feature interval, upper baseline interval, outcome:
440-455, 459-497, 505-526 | -4.45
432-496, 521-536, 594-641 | 4.46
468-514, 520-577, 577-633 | 6.70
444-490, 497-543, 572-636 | 4.39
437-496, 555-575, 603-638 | -1.88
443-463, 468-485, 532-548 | -2.37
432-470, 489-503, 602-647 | -1.98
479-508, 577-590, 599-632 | -1.19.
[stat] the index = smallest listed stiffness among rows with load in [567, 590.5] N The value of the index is 77.3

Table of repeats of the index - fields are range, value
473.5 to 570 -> 46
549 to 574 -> 74.2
